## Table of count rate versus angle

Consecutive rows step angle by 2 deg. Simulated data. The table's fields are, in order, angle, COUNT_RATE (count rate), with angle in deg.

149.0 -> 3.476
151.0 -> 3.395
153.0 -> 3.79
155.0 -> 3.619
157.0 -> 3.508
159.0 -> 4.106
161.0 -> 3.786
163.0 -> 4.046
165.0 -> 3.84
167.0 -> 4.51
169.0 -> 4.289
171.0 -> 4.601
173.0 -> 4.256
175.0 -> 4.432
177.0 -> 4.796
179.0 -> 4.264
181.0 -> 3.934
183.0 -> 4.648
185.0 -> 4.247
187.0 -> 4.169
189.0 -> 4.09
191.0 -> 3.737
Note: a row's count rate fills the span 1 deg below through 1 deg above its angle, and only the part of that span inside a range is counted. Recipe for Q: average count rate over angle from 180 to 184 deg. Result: 4.29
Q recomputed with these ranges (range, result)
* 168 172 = 4.45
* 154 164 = 3.81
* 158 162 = 3.95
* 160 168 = 4.05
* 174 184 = 4.41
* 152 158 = 3.64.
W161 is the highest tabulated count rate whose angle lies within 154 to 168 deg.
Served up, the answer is 4.51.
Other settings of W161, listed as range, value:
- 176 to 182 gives 4.796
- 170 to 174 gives 4.601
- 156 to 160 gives 4.106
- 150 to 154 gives 3.79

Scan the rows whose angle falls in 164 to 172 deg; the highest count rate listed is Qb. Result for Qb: 4.601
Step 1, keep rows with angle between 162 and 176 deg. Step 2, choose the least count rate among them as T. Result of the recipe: 3.84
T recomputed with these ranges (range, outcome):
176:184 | 3.934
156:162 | 3.508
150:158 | 3.395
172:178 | 4.256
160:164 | 3.786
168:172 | 4.289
